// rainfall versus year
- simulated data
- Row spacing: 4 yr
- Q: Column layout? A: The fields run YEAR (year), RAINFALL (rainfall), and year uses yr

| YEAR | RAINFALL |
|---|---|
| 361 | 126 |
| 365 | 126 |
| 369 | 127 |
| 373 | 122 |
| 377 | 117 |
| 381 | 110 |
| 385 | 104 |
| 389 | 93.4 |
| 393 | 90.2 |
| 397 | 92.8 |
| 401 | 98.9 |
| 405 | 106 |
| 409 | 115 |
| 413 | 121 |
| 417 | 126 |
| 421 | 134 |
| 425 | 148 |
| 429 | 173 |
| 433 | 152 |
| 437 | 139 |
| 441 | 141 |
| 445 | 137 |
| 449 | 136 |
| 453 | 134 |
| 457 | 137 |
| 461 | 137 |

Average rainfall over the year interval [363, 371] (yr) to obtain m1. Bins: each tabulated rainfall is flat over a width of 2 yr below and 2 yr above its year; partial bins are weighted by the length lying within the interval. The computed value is 126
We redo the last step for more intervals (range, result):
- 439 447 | 139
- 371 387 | 113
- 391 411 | 101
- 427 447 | 148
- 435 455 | 137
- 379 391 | 102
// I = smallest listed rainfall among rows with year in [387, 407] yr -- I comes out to 90.2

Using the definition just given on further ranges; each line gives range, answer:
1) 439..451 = 136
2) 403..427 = 106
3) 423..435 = 148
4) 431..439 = 139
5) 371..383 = 110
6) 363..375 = 122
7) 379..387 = 104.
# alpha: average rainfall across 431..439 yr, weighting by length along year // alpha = 146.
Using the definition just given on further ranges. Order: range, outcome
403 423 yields 120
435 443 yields 140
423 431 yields 160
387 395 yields 91.8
